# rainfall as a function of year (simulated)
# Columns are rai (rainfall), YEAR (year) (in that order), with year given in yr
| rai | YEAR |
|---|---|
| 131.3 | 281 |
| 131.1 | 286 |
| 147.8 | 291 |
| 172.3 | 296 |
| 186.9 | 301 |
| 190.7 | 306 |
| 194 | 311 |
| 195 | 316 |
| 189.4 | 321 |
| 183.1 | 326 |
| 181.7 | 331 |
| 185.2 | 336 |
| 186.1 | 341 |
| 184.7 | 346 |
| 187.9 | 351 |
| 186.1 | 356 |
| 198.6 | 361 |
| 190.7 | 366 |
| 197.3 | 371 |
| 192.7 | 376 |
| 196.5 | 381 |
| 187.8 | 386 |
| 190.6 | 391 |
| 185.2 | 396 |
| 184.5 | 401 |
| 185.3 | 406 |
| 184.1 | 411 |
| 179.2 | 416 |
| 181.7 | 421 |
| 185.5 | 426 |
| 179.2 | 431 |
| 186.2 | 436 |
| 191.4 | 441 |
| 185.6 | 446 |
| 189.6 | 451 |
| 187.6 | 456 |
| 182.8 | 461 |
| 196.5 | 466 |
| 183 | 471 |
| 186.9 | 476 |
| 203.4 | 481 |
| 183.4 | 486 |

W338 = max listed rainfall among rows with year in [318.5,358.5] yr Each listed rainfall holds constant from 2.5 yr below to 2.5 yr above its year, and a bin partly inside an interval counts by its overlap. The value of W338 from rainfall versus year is 189.4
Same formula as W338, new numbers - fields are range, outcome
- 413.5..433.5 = 185.5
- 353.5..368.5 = 198.6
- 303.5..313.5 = 194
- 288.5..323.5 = 195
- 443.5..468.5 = 196.5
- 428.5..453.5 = 191.4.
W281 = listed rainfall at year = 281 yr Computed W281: 131.3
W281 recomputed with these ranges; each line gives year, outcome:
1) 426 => 185.5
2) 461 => 182.8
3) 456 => 187.6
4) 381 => 196.5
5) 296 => 172.3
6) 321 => 189.4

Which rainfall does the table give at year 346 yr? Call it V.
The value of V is 184.7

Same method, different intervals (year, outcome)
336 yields 185.2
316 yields 195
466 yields 196.5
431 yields 179.2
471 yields 183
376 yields 192.7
